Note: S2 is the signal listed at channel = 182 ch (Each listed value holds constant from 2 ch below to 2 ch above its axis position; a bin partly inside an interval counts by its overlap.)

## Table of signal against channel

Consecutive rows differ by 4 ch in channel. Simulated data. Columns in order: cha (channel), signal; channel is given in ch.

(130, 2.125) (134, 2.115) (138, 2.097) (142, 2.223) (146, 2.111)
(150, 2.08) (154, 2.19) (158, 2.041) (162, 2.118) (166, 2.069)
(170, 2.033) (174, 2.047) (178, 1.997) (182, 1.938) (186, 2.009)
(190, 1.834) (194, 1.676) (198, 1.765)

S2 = 1.938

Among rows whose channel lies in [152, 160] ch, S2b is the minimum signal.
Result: 2.041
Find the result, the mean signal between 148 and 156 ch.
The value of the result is 2.13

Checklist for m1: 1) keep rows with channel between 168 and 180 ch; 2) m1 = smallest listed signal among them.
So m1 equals 1.997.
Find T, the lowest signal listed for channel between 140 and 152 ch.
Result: 2.08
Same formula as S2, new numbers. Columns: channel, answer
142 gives 2.223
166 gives 2.069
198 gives 1.765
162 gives 2.118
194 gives 1.676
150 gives 2.08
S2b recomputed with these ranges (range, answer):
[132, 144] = 2.097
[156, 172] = 2.033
